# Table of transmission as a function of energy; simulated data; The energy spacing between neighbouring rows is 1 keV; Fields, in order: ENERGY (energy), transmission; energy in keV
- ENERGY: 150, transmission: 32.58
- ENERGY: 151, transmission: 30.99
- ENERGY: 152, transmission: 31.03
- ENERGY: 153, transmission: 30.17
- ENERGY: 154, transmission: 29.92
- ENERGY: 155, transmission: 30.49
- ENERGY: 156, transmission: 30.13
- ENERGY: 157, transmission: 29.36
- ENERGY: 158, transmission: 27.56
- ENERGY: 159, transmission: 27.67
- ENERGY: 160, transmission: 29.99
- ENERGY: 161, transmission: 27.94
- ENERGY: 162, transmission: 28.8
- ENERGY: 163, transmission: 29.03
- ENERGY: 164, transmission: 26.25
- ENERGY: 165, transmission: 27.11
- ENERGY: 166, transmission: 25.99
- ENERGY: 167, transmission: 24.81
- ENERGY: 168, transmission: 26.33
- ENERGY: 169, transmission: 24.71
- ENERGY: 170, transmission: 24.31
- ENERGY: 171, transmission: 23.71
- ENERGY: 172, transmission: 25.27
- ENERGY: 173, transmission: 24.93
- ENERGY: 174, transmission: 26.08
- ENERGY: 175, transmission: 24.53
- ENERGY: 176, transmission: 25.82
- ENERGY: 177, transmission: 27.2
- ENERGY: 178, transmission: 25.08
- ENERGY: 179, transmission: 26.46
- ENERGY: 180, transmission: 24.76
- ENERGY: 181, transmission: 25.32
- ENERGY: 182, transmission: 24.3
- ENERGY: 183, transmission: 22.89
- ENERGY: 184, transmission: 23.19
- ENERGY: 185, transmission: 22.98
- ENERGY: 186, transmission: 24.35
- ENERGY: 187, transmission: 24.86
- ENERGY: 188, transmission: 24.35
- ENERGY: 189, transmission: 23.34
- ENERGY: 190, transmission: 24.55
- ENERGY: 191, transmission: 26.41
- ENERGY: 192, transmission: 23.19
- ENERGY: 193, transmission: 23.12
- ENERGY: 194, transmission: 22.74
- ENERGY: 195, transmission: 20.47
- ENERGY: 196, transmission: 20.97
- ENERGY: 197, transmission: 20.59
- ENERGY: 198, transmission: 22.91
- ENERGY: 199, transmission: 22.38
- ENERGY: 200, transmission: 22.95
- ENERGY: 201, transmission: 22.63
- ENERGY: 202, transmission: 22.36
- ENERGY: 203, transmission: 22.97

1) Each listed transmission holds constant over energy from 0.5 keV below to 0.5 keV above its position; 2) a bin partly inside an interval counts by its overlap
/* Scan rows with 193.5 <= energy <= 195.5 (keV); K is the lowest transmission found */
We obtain 20.47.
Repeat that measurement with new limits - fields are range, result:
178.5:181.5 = 24.76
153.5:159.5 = 27.56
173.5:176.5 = 24.53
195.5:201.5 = 20.59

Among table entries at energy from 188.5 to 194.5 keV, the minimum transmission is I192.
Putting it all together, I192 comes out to 22.74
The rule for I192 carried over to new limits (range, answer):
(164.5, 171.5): 23.71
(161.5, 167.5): 24.81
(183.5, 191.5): 22.98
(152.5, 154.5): 29.92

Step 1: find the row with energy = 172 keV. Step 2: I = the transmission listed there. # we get 25.27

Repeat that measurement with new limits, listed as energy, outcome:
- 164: 26.25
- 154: 29.92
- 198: 22.91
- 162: 28.8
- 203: 22.97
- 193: 23.12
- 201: 22.63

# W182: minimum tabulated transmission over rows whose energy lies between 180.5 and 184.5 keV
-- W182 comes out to 22.89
